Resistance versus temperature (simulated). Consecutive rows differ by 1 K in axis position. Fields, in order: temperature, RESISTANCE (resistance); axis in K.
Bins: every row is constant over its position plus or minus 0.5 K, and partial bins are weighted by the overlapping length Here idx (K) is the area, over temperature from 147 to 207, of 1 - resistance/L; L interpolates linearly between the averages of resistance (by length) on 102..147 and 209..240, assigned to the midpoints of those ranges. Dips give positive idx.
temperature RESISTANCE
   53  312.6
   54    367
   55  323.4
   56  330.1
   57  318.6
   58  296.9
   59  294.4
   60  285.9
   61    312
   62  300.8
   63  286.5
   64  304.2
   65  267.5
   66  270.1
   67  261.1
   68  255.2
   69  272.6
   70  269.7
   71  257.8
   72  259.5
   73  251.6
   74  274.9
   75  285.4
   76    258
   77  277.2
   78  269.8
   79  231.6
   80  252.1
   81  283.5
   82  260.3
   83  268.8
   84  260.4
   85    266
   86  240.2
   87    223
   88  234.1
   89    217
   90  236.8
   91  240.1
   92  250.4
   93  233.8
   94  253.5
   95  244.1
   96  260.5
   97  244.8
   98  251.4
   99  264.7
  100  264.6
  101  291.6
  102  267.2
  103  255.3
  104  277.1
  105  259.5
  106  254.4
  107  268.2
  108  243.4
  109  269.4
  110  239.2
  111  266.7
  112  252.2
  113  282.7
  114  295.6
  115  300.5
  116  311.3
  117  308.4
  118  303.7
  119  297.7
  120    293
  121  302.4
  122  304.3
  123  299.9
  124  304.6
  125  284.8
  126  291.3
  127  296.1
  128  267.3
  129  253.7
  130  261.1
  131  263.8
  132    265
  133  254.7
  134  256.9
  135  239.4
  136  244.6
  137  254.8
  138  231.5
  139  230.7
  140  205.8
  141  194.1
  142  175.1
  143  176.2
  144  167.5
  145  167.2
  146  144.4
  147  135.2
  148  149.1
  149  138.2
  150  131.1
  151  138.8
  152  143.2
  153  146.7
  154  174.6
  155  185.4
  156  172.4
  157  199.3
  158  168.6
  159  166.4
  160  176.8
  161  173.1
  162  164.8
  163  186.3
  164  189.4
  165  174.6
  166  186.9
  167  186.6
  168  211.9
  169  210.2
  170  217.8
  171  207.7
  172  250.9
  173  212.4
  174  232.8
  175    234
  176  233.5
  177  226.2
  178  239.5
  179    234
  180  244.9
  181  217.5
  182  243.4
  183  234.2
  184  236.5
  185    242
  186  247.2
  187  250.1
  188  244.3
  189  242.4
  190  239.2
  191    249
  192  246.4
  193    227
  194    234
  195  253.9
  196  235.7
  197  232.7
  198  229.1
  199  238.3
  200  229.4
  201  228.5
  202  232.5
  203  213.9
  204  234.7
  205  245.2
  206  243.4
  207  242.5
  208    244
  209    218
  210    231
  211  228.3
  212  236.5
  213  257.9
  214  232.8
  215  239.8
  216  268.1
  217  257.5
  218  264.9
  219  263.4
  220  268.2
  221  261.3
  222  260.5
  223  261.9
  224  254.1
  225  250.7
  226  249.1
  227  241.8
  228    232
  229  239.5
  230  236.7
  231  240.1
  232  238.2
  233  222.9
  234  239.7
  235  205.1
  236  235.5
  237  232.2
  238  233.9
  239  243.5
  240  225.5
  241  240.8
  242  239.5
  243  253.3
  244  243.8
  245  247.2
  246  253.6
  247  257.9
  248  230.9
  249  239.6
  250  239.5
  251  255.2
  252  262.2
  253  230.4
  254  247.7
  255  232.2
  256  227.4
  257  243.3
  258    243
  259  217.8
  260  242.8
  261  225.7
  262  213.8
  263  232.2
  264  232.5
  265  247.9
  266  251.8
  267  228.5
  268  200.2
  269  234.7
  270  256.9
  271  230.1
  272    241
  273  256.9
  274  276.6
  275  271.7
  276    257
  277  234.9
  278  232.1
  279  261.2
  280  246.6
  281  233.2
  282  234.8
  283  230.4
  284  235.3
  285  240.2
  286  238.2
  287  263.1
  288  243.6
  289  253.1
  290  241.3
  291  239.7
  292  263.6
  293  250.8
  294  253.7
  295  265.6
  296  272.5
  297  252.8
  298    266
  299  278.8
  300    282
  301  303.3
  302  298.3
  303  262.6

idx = 9.1 K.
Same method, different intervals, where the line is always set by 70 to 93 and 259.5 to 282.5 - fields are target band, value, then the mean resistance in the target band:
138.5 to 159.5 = 6.94 K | 167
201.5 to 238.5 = 0.38 K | 242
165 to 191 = 2.01 K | 228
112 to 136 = -3.00 K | 283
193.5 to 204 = 0.56 K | 233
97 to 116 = -1.12 K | 267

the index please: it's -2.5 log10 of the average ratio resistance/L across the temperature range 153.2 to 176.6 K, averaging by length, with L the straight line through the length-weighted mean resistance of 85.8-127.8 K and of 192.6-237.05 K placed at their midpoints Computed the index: 0.28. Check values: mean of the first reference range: 269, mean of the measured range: 196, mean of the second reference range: 241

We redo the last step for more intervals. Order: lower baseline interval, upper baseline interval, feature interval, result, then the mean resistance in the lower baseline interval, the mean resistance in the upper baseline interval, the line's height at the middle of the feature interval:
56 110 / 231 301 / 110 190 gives 0.14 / 264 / 244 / 257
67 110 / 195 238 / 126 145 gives 0.07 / 257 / 241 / 251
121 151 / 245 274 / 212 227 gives -0.09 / 227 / 239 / 235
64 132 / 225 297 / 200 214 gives 0.07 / 267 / 242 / 250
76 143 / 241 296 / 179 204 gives 0.07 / 261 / 243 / 252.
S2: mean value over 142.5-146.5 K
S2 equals 164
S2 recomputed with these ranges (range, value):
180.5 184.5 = 233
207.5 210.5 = 231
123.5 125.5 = 295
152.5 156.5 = 170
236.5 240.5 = 234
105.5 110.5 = 255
